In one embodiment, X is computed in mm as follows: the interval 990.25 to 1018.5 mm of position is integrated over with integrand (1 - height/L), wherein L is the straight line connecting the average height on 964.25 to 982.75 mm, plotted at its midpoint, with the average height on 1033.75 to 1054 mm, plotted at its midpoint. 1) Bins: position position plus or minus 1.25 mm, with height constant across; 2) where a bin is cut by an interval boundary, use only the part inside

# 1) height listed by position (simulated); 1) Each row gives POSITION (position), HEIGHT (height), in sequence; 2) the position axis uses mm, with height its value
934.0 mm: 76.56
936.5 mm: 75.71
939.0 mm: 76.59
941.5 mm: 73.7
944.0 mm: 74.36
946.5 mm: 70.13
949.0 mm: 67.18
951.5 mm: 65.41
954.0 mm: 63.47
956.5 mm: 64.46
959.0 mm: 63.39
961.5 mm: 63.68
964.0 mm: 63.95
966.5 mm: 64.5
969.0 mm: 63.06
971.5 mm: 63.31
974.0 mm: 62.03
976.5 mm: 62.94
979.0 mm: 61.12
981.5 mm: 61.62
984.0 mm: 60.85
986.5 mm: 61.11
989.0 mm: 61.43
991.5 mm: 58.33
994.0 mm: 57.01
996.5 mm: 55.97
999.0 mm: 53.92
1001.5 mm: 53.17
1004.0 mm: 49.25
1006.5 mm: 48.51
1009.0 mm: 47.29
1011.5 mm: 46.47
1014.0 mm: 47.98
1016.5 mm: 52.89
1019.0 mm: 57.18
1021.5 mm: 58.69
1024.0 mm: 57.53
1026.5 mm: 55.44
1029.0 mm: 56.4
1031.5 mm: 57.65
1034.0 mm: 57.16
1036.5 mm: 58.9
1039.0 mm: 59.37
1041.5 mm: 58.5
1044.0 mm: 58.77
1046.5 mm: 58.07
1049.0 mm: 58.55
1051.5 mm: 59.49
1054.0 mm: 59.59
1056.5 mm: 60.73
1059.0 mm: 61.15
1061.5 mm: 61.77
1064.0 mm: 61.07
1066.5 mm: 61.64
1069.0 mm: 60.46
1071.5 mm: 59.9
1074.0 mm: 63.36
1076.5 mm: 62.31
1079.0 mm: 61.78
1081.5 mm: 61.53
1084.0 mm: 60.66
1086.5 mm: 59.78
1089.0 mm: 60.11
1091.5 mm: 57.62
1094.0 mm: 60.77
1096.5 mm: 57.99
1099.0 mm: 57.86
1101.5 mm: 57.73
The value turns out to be 4.15 mm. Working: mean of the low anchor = 62.7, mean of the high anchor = 58.7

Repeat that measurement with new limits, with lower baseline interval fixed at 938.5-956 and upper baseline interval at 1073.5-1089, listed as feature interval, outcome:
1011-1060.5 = 5.3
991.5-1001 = 1.5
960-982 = 1.7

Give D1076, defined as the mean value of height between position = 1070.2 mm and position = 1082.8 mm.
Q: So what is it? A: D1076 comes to 61.8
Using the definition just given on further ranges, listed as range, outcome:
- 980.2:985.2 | 61.2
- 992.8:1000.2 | 55.6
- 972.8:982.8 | 61.9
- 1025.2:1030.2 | 55.9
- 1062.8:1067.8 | 61.3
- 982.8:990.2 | 61.1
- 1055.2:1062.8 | 61.2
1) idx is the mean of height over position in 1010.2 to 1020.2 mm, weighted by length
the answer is 51.1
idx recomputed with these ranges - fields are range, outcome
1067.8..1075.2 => 61.2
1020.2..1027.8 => 57.2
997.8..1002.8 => 53.5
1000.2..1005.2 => 51.3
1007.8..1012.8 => 46.9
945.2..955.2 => 66.6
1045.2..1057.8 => 59.3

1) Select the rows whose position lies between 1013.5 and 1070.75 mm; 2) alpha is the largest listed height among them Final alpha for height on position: 61.77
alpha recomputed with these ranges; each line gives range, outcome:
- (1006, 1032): 58.69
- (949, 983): 67.18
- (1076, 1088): 62.31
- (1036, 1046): 59.37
